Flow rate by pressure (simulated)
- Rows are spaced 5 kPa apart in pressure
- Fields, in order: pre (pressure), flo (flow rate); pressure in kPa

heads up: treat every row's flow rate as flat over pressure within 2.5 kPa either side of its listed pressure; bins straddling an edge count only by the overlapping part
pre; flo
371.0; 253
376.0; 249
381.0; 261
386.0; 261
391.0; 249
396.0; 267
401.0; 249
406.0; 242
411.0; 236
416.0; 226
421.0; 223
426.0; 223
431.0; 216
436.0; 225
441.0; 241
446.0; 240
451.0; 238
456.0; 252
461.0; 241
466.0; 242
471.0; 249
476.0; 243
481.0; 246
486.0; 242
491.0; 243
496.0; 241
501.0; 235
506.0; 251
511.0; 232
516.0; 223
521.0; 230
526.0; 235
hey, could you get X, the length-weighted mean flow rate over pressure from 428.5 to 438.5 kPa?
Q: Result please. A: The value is 220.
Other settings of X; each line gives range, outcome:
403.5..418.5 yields 235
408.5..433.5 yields 225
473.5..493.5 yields 244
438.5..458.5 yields 243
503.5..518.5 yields 235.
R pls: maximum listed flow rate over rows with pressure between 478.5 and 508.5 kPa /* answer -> 251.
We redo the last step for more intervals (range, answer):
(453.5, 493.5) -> 252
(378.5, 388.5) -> 261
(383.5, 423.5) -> 267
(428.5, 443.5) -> 241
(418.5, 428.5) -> 223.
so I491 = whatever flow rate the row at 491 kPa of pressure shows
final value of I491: 243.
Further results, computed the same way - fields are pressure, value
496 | 241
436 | 225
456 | 252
